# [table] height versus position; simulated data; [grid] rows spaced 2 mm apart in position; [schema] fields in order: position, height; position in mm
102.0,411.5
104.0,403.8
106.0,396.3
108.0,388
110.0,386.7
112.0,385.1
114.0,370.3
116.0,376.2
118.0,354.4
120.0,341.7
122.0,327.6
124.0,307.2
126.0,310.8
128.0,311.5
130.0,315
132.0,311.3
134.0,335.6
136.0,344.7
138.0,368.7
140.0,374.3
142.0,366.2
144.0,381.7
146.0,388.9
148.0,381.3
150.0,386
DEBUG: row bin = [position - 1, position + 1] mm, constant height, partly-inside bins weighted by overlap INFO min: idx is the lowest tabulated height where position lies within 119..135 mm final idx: 307.2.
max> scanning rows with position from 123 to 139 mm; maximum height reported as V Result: 368.7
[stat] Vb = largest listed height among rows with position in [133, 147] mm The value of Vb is 388.9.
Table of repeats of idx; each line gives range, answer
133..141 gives 335.6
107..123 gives 327.6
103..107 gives 396.3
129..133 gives 311.3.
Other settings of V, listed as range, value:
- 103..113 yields 403.8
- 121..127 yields 327.6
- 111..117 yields 385.1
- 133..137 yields 344.7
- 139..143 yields 374.3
